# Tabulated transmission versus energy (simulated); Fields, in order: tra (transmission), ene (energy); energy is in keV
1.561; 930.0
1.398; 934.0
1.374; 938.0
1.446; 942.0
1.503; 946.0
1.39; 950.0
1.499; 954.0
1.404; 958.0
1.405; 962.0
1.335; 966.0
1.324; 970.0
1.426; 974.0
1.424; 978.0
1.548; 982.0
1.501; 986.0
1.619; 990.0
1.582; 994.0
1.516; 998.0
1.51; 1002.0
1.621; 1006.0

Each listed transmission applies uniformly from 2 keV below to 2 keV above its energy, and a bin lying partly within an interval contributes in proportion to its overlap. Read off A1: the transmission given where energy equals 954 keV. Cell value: 1.499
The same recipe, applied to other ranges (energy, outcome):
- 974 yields 1.426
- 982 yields 1.548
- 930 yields 1.561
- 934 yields 1.398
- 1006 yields 1.621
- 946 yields 1.503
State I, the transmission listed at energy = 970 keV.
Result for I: 1.324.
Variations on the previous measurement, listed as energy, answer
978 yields 1.424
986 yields 1.501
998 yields 1.516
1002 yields 1.51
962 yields 1.405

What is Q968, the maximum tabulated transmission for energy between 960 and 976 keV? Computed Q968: 1.426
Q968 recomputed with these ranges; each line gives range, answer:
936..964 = 1.503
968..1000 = 1.619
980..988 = 1.548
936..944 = 1.446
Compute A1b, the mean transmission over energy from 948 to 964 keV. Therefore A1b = 1.42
